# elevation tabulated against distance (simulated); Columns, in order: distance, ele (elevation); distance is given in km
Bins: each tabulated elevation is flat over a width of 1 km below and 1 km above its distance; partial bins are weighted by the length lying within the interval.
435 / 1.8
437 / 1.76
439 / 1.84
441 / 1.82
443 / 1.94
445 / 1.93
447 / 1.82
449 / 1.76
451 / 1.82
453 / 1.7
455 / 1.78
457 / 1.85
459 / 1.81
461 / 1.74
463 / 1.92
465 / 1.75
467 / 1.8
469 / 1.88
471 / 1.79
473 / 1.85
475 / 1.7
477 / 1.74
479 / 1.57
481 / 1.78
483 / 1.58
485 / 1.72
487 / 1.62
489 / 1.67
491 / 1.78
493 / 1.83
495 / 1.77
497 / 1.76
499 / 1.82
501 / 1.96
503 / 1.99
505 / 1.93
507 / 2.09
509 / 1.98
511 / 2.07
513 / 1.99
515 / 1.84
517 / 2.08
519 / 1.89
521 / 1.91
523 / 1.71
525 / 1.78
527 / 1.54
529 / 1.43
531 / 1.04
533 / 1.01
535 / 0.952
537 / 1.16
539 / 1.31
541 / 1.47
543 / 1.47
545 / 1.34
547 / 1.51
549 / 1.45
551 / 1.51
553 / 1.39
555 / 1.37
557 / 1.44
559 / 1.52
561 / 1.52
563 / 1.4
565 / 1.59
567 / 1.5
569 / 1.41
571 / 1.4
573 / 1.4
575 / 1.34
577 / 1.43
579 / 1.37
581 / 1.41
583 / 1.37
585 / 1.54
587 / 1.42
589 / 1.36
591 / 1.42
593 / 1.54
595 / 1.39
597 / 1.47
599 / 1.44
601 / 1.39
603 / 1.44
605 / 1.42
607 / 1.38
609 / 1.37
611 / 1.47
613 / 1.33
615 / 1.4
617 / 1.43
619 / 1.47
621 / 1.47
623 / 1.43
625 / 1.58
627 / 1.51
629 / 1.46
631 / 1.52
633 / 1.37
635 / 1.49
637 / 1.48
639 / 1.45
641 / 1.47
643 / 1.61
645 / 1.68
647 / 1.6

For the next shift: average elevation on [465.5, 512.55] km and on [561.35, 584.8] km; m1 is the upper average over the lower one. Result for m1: 0.79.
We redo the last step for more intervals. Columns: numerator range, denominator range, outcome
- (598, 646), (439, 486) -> 0.82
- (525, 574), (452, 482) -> 0.78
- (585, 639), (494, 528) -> 0.76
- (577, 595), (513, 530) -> 0.80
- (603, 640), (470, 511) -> 0.80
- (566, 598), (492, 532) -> 0.78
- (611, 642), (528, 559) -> 1.10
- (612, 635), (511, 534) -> 0.87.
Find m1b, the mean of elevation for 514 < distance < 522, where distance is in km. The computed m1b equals 1.93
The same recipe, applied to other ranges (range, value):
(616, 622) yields 1.46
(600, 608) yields 1.41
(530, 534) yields 1.02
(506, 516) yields 1.99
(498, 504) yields 1.92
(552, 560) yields 1.43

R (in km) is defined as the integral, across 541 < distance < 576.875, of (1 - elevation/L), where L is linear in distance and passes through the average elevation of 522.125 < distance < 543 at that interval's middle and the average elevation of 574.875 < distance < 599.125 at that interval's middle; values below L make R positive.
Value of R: -1.6 km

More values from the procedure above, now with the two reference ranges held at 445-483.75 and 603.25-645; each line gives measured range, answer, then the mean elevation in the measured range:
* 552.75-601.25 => 3.7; 1.43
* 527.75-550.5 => 4.7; 1.29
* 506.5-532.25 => -1.8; 1.78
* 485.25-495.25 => 0.0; 1.73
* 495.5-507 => -1.4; 1.9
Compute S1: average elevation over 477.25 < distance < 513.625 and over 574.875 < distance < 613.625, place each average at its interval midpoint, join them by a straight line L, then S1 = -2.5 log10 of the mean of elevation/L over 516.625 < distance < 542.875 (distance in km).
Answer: 0.15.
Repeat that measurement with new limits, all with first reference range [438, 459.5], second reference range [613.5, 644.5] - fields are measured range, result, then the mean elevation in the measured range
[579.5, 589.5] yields 0.10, 1.42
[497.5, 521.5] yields -0.15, 1.96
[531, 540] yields 0.44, 1.1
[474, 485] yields 0.06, 1.68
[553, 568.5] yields 0.10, 1.47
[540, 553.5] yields 0.13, 1.45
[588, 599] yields 0.08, 1.44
